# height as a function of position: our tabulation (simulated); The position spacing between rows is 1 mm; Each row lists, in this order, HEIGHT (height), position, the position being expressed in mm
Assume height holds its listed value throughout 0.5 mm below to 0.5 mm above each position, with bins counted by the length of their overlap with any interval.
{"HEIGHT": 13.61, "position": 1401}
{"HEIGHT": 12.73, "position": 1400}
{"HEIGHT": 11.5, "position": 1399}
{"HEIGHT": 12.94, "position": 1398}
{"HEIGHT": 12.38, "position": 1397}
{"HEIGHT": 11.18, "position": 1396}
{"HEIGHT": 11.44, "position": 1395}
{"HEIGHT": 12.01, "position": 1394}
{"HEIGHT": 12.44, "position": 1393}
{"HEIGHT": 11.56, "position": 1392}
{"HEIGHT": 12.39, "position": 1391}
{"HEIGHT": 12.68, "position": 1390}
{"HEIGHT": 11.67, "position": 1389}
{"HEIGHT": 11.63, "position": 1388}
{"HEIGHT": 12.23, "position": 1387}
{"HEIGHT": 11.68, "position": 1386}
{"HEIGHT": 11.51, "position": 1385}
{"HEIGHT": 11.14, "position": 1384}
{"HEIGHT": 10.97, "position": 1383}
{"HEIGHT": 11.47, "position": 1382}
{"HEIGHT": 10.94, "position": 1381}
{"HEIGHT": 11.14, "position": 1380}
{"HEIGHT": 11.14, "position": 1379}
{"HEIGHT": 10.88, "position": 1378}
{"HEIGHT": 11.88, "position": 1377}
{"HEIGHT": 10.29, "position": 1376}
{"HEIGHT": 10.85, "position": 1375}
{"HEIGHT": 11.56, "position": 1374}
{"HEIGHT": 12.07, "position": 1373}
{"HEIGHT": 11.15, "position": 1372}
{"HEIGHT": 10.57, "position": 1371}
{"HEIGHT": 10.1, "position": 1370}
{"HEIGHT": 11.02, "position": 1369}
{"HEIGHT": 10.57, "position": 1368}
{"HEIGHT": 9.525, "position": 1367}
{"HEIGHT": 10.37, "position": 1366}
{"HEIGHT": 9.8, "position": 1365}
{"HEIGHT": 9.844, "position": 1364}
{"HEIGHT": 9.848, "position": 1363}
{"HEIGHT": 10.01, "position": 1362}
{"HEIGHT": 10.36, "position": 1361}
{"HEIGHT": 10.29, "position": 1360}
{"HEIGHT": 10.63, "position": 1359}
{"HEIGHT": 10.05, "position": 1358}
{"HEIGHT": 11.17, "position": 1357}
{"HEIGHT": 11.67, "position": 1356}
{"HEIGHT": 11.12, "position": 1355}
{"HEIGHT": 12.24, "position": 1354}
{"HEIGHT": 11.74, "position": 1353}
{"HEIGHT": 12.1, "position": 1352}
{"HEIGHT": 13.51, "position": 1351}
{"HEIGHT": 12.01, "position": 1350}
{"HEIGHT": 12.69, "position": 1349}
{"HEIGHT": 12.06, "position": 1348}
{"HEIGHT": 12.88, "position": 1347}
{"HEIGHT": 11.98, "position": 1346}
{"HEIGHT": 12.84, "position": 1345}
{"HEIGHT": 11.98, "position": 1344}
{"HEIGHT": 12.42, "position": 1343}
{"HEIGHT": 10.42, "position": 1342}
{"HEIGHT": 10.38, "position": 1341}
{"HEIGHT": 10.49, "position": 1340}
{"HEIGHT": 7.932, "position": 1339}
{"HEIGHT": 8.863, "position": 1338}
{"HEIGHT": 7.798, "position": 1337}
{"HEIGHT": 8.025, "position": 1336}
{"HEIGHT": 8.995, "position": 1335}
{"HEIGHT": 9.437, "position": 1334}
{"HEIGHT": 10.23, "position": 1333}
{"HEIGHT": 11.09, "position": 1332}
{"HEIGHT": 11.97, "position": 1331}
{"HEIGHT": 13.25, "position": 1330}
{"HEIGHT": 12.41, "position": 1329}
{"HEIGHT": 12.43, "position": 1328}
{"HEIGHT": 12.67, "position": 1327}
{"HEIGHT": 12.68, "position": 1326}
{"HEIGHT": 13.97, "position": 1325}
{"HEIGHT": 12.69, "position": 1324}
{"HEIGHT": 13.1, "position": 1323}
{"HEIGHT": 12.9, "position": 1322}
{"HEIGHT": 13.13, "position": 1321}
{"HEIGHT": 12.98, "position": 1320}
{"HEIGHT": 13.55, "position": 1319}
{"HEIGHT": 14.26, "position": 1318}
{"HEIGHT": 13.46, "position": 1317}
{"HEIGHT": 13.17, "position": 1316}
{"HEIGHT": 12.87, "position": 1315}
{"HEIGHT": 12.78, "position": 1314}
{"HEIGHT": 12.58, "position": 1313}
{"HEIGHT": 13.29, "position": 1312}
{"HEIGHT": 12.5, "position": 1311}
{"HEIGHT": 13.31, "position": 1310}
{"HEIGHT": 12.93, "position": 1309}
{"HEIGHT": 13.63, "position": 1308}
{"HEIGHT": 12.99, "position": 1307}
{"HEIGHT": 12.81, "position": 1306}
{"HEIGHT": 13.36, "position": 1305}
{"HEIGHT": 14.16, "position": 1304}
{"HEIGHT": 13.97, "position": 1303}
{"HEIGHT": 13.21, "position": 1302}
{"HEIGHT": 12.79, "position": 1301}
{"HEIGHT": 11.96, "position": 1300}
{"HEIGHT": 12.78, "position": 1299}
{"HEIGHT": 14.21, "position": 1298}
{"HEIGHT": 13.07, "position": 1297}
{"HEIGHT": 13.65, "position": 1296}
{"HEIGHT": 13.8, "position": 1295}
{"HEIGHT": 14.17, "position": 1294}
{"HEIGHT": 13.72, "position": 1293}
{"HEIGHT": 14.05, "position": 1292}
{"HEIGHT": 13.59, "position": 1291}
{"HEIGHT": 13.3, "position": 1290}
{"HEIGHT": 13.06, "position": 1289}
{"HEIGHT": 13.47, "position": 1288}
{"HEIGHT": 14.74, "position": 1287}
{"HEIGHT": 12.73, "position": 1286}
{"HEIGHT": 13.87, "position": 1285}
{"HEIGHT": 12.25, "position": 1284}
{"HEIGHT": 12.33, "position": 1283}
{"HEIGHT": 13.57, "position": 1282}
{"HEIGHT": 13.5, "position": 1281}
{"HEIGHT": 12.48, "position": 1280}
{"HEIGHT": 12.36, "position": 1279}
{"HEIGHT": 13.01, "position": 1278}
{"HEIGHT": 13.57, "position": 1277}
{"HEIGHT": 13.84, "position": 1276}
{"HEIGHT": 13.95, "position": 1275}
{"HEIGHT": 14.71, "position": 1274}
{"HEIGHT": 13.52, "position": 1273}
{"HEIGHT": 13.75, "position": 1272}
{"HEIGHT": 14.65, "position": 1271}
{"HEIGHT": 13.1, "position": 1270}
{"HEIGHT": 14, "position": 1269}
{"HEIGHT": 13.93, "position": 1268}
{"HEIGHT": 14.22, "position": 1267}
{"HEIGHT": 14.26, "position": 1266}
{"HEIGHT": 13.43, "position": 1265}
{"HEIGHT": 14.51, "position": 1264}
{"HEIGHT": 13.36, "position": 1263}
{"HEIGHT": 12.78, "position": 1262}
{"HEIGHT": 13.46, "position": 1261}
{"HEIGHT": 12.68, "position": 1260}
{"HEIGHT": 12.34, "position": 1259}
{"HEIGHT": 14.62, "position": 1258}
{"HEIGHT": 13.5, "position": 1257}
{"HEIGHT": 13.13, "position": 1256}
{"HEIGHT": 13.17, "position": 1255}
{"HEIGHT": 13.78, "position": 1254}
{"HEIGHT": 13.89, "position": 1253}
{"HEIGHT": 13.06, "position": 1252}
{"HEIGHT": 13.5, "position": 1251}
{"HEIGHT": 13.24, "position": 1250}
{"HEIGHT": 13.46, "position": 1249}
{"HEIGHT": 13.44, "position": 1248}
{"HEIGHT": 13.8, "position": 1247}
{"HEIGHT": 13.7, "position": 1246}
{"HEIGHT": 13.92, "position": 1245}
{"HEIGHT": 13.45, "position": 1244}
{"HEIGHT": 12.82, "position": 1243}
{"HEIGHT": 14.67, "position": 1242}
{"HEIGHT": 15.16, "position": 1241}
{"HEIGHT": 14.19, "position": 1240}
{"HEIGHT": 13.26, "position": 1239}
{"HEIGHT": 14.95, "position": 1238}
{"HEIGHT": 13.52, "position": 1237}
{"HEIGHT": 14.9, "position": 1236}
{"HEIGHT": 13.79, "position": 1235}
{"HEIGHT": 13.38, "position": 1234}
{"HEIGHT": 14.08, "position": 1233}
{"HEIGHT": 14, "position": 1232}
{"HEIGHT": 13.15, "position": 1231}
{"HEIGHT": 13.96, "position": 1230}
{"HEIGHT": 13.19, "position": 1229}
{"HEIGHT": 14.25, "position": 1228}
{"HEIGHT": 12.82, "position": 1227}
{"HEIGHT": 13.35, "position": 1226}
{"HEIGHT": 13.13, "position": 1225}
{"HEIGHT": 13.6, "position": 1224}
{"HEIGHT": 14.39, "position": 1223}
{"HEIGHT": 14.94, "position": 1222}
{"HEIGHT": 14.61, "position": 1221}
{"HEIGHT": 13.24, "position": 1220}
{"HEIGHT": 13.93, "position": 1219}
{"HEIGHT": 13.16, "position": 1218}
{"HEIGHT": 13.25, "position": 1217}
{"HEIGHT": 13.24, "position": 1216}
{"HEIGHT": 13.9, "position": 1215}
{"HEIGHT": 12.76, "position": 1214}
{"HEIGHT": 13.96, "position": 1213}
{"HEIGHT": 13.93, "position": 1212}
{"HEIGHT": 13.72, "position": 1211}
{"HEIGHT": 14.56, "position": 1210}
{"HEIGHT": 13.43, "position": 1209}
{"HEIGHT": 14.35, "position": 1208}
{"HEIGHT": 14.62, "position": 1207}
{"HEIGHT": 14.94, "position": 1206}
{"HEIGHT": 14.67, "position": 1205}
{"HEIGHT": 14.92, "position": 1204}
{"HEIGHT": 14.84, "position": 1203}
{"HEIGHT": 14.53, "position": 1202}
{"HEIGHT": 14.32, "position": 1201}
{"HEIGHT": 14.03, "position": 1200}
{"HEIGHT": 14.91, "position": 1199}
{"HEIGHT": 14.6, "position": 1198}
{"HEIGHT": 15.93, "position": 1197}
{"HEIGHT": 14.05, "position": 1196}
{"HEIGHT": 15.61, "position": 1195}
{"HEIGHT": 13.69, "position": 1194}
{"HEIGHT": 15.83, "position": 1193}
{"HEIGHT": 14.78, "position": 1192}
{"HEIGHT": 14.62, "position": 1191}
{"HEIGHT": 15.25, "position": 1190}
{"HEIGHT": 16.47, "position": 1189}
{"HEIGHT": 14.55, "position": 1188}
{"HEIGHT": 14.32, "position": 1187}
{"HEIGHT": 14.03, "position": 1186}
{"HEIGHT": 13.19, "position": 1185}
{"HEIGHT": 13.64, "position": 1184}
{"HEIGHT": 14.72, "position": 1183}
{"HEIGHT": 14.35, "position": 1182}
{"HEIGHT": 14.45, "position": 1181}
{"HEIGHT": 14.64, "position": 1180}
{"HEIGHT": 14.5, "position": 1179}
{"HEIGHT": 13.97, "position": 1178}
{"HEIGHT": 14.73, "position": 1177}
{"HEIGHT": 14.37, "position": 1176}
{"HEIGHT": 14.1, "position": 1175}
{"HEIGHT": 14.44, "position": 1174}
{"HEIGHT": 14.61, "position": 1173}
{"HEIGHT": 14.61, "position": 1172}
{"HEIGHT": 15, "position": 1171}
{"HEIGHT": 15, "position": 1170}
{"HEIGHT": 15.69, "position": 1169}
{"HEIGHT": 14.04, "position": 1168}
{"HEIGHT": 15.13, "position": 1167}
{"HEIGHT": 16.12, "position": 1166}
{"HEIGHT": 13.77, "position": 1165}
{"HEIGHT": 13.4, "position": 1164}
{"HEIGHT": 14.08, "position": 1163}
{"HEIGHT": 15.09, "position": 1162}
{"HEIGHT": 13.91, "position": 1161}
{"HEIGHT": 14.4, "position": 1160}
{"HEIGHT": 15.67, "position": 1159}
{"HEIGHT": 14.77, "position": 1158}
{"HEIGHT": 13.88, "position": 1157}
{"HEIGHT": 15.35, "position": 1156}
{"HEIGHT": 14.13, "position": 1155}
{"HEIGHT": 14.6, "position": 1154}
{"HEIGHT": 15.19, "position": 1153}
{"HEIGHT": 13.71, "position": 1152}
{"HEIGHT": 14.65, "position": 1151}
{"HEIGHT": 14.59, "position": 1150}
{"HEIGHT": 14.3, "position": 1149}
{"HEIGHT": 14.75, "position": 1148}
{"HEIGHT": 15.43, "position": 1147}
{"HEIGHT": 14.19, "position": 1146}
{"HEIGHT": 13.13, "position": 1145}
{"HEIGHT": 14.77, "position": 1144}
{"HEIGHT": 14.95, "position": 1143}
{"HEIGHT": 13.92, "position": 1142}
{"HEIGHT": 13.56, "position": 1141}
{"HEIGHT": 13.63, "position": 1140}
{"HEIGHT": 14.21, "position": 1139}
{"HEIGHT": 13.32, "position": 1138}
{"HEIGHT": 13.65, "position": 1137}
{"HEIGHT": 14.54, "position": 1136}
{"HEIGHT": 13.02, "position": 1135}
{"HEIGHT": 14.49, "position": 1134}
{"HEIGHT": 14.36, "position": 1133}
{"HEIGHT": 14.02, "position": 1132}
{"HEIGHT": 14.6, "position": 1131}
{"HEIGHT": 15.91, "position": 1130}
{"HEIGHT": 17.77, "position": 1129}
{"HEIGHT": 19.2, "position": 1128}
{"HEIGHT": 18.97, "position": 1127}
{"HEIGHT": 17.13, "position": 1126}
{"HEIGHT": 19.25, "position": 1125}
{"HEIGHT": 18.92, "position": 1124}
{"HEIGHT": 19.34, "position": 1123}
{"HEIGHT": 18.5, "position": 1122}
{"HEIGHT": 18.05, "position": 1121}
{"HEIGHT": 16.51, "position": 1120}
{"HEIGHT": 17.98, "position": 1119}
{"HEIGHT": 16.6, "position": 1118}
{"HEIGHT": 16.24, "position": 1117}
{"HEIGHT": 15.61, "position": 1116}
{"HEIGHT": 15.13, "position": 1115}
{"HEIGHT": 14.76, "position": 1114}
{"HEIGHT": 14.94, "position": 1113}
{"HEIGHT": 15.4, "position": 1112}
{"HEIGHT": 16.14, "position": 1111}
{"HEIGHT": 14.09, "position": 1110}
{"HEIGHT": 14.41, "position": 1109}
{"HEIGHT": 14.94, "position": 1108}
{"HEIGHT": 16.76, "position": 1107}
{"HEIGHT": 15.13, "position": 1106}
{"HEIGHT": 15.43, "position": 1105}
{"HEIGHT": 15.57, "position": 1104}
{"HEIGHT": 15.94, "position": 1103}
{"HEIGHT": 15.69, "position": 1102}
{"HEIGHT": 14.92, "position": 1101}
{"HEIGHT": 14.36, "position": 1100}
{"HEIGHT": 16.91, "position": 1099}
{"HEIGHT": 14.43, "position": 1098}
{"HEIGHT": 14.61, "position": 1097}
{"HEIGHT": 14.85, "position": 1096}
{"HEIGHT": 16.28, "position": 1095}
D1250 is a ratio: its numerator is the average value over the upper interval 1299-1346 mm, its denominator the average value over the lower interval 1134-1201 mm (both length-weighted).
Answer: 0.8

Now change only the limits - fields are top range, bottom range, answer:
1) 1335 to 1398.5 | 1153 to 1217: 0.77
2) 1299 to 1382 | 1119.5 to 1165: 0.77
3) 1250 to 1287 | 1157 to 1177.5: 0.92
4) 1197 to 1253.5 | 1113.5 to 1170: 0.91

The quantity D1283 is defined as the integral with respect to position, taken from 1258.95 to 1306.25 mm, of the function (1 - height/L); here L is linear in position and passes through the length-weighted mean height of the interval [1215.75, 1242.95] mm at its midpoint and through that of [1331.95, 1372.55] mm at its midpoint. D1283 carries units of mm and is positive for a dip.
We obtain -3.73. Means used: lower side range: 13.8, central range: 13.5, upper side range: 10.7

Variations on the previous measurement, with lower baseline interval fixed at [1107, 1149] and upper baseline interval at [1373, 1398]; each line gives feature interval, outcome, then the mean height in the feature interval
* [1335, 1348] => 1.9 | 10.5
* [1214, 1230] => 0.6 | 13.6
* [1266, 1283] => -0.4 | 13.6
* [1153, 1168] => 0.5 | 14.6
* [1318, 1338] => 1.2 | 11.7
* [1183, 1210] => -0.1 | 14.6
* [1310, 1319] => -0.3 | 13.1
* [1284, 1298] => -0.6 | 13.6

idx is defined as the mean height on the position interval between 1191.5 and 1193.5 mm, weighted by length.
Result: 15.3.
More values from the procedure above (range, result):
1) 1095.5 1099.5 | 15.2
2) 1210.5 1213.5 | 13.9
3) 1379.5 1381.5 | 11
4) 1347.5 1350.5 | 12.3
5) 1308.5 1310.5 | 13.1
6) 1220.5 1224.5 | 14.4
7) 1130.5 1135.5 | 14.1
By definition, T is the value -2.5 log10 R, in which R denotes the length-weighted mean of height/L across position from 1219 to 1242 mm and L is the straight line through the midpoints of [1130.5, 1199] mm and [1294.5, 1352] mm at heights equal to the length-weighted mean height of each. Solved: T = -0.03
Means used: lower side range 14.5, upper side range 12.3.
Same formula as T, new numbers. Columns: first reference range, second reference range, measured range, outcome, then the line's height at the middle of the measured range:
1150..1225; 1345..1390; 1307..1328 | -0.09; 12.1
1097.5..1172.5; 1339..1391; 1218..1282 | -0.03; 13.3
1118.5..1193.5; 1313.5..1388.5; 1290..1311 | -0.09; 12.4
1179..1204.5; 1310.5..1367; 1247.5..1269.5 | -0.02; 13.3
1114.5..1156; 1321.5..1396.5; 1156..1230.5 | 0.01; 14.4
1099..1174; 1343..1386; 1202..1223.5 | -0.01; 13.9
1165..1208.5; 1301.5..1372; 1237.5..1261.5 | -0.02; 13.4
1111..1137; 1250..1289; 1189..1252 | 0.03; 14.5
